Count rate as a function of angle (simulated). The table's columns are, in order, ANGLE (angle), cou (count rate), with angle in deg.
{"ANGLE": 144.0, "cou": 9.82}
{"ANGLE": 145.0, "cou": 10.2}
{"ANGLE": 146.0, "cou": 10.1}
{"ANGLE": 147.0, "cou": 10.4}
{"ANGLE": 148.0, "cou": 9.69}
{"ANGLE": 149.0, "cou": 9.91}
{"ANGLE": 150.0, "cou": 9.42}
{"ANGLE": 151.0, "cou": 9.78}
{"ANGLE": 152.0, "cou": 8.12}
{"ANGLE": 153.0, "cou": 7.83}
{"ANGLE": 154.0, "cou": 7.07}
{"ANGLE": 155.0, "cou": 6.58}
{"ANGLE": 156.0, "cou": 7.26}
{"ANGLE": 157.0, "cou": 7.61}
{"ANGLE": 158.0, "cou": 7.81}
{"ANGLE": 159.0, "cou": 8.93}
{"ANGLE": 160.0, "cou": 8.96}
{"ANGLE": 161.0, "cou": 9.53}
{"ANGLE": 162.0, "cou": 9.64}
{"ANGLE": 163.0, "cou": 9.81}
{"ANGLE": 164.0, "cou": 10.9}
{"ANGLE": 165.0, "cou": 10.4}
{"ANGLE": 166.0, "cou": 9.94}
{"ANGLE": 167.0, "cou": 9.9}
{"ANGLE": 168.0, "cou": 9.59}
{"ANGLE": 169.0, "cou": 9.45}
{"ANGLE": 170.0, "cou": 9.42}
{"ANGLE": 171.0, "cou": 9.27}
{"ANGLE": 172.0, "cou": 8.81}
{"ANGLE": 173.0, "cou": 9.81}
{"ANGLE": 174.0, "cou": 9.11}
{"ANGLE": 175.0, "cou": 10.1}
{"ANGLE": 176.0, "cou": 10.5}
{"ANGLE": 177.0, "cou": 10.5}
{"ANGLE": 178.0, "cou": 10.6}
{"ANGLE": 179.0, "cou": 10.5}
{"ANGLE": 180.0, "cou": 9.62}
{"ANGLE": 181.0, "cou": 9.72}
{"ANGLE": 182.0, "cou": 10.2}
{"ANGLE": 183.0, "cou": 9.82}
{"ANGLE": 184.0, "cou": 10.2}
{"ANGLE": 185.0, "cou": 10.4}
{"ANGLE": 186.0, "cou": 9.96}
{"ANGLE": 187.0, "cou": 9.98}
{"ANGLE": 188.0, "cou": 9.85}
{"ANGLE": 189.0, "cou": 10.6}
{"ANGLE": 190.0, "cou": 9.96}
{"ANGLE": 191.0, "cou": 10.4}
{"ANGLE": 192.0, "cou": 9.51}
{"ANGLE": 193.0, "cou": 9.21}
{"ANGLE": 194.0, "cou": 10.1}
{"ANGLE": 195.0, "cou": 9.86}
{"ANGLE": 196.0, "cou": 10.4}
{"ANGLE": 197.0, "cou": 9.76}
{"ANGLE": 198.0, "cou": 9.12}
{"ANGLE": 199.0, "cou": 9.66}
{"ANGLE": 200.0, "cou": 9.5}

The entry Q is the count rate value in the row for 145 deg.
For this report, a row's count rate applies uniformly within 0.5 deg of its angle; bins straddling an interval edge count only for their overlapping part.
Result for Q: 10.2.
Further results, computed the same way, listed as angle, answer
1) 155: 6.58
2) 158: 7.81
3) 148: 9.69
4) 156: 7.26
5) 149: 9.91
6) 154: 7.07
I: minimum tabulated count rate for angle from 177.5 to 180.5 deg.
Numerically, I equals 9.62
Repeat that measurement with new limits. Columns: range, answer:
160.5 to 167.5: 9.53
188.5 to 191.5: 9.96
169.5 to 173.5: 8.81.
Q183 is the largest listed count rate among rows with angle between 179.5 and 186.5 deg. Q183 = 10.4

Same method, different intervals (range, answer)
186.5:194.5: 10.6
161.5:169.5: 10.9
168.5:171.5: 9.45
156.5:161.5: 9.53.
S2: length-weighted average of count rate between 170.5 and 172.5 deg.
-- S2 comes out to 9.04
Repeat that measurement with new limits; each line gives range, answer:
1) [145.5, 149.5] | 10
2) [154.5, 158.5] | 7.31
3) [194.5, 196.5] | 10.1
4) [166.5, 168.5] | 9.75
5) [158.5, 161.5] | 9.14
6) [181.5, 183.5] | 10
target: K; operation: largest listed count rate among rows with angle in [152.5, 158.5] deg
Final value 7.83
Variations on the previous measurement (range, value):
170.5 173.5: 9.81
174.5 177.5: 10.5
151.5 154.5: 8.12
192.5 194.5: 10.1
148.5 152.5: 9.91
